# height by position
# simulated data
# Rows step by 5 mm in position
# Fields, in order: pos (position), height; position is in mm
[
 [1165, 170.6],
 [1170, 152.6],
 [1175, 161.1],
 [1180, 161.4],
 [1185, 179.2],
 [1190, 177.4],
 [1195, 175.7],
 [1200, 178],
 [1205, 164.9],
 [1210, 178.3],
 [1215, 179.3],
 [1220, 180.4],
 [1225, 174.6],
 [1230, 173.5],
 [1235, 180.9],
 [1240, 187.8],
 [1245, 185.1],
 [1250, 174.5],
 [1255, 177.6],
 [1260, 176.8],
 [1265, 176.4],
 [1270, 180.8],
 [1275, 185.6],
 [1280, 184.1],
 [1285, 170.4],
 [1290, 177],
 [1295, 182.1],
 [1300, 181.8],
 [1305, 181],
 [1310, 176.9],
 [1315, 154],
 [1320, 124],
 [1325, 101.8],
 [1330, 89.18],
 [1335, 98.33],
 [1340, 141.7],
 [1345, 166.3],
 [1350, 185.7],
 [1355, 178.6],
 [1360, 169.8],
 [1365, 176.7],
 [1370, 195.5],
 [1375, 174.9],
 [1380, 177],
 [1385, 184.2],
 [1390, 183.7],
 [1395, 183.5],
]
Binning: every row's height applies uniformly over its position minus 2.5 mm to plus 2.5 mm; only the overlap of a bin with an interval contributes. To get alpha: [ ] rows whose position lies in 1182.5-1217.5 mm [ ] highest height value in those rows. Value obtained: 179.3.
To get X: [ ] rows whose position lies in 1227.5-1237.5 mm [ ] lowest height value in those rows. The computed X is 173.5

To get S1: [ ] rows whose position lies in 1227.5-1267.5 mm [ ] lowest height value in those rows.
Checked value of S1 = 173.5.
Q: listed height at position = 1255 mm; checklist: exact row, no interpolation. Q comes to 177.6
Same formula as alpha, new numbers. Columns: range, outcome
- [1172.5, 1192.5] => 179.2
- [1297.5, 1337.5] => 181.8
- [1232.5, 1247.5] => 187.8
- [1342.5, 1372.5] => 195.5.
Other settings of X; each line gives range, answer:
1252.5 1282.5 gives 176.4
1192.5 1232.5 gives 164.9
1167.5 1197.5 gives 152.6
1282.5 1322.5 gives 124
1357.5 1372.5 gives 169.8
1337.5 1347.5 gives 141.7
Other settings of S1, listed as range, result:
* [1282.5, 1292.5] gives 170.4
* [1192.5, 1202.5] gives 175.7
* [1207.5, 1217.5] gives 178.3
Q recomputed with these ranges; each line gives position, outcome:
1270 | 180.8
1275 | 185.6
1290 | 177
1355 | 178.6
